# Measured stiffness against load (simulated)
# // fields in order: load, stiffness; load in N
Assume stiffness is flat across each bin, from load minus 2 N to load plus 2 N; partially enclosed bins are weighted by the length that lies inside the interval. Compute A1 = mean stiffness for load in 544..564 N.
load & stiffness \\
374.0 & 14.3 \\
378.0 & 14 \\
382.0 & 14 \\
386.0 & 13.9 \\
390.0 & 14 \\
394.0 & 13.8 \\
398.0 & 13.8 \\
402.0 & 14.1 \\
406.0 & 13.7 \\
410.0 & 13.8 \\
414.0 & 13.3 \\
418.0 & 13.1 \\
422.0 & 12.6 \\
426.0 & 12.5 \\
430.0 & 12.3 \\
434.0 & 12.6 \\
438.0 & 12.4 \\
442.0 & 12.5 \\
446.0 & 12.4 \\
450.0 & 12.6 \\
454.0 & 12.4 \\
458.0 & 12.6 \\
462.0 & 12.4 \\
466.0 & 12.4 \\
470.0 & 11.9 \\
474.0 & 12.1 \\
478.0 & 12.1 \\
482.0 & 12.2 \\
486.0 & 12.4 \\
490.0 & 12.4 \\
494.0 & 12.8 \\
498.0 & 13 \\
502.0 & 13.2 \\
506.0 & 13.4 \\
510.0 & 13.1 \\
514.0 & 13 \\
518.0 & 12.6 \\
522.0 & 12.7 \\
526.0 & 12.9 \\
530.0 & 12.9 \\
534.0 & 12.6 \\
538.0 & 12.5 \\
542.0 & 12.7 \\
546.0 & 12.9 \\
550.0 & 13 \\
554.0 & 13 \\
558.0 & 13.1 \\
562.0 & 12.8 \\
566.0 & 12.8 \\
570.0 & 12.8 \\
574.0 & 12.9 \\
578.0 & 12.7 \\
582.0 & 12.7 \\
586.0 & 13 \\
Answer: 13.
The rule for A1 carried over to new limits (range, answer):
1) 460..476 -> 12.2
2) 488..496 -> 12.6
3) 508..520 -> 12.9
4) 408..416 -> 13.6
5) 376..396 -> 13.9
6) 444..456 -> 12.5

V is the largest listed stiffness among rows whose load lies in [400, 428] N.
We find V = 14.1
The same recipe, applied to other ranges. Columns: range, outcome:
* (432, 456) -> 12.6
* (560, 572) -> 12.8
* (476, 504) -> 13.2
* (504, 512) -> 13.4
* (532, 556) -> 13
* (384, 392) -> 14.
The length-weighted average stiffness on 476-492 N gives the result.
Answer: 12.3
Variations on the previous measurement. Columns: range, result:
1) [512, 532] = 12.8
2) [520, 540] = 12.7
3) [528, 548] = 12.7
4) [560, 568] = 12.8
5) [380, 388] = 13.9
